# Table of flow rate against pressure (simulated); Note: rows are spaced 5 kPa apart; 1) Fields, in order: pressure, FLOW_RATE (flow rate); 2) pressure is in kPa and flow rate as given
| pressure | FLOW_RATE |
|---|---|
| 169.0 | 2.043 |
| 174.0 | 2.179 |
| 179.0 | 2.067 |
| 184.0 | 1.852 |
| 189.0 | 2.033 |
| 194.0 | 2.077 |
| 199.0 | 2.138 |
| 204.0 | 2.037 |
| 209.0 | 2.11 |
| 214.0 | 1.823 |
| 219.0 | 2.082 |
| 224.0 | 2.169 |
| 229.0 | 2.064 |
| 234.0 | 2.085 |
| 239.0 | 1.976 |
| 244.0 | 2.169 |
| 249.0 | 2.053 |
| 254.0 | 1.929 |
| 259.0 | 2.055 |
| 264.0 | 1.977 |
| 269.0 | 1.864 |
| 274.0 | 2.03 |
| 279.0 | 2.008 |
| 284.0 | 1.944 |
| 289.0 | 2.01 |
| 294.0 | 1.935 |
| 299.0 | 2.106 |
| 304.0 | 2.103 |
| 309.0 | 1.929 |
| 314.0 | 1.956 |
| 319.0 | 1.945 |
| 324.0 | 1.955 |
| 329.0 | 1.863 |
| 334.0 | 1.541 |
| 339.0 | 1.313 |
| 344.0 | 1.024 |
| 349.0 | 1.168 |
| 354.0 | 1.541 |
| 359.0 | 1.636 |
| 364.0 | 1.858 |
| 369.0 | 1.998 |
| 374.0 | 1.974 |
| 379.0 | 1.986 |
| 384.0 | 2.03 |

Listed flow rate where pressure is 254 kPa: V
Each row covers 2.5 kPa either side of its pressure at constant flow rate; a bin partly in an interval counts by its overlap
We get 1.929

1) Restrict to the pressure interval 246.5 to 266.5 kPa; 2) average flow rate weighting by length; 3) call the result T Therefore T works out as 2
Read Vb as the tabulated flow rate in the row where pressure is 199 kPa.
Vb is 2.138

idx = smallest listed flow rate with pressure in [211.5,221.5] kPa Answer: 1.823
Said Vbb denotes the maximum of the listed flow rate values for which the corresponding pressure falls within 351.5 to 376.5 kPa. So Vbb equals 1.998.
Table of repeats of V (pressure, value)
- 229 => 2.064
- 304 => 2.103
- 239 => 1.976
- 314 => 1.956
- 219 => 2.082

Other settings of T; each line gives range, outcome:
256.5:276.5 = 1.98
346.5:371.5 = 1.64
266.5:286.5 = 1.96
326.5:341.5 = 1.57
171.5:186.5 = 2.03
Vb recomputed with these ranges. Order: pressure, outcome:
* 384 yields 2.03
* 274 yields 2.03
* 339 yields 1.313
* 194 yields 2.077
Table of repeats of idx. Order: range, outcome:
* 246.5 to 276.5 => 1.864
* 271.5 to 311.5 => 1.929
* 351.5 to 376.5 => 1.541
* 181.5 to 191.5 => 1.852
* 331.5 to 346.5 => 1.024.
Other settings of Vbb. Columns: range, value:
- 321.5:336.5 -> 1.955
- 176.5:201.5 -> 2.138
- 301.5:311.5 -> 2.103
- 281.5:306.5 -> 2.106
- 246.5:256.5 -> 2.053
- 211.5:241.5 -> 2.169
